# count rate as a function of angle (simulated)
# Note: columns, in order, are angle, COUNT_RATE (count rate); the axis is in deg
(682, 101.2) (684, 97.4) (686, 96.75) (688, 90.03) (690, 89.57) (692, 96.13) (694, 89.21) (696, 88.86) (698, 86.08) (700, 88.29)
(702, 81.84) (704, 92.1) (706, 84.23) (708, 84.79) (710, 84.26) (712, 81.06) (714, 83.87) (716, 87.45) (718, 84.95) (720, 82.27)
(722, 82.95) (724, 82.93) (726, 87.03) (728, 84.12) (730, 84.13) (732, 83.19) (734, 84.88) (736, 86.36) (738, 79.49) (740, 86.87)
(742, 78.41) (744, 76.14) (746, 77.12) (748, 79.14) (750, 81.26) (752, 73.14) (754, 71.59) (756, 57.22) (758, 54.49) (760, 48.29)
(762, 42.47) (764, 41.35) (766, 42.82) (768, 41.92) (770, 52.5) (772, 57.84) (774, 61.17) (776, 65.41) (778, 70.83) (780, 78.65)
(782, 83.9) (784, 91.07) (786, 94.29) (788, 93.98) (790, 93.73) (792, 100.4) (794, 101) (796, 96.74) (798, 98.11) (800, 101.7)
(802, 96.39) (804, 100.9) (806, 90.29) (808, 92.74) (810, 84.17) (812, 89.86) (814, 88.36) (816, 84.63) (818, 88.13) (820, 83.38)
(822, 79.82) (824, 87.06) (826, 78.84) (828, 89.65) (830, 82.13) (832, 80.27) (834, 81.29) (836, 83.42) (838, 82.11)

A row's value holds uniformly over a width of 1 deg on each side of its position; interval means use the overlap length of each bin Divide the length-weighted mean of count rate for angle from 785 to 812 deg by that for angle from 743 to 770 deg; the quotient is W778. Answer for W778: 1.6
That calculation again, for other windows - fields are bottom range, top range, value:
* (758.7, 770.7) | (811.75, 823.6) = 1.90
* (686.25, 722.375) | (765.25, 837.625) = 0.96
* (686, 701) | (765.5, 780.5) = 0.65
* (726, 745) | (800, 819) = 1.10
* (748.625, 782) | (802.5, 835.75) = 1.45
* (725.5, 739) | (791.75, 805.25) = 1.18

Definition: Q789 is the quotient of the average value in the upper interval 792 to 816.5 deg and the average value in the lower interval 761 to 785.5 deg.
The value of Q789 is 1.53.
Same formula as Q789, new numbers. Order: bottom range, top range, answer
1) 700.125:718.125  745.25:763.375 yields 0.76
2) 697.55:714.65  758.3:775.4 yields 0.58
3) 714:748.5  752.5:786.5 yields 0.75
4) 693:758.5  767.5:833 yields 1.03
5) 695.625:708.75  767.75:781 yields 0.72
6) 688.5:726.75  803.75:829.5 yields 1.01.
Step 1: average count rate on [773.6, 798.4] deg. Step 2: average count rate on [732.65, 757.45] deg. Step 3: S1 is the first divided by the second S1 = 1.13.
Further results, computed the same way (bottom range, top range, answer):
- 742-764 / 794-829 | 1.38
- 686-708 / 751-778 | 0.62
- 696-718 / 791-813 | 1.12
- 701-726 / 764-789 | 0.81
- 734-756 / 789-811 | 1.23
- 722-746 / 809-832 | 1.03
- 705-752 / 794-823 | 1.11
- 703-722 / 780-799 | 1.11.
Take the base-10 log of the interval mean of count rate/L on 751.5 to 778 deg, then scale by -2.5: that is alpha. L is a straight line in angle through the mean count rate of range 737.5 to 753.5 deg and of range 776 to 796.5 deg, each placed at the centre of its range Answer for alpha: 0.46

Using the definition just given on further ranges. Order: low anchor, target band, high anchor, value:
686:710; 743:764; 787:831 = 0.351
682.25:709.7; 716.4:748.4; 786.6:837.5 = 0.090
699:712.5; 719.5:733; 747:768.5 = -0.128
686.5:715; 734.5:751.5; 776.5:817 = 0.110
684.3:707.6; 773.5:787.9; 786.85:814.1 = 0.183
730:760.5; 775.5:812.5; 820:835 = -0.144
